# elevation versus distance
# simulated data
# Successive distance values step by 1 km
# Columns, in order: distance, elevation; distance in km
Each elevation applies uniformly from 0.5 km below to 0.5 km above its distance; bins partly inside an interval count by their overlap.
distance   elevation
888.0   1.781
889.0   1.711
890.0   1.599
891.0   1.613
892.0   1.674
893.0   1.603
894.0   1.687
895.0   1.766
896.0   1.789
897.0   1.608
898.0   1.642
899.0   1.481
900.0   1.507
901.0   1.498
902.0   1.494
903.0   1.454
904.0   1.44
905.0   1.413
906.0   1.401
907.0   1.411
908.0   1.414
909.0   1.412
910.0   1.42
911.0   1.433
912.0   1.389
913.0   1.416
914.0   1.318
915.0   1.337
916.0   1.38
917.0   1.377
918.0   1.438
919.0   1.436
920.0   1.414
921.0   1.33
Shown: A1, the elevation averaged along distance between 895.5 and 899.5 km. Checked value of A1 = 1.63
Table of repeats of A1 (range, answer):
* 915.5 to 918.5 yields 1.4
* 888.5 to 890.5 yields 1.66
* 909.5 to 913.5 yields 1.41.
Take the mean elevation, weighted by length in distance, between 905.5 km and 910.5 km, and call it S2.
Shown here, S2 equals 1.41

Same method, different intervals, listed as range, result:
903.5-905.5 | 1.43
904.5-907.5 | 1.41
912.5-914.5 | 1.37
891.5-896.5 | 1.7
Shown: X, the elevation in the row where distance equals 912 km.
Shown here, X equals 1.389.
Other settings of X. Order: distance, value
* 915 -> 1.337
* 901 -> 1.498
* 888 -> 1.781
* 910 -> 1.42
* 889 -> 1.711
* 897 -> 1.608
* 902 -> 1.494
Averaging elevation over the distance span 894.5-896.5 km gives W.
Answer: 1.78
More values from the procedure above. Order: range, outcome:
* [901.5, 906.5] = 1.44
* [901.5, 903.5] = 1.47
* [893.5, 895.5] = 1.73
